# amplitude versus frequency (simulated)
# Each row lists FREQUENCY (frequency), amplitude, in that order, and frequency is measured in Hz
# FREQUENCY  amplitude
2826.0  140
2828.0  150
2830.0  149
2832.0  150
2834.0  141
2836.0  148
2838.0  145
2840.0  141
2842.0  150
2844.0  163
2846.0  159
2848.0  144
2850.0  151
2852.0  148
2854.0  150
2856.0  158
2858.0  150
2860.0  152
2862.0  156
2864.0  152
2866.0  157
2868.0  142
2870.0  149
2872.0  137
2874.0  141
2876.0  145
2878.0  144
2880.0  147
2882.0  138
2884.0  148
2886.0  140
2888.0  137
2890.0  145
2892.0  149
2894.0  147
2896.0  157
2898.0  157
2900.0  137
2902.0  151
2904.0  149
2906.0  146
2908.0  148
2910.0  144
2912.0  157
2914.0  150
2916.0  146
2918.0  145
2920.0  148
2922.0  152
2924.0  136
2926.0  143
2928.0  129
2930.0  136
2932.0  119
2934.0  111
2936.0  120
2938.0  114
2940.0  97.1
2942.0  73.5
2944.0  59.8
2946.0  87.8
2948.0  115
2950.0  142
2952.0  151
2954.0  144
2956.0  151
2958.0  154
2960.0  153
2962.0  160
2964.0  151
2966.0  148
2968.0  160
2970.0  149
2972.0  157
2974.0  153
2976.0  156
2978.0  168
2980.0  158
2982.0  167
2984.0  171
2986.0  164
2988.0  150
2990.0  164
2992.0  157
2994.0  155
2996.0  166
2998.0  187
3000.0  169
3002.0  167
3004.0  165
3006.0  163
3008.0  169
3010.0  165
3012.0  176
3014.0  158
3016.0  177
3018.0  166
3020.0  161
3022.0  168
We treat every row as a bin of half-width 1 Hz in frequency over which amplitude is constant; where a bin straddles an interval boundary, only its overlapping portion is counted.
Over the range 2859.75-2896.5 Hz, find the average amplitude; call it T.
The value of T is 146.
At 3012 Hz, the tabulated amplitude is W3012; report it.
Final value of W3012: 176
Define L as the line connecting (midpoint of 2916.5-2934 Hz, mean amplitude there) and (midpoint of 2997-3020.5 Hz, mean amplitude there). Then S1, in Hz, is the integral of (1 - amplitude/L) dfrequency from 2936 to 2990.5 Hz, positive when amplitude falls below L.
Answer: 4.09 Hz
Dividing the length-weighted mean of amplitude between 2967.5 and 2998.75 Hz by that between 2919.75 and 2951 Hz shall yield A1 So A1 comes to 1.4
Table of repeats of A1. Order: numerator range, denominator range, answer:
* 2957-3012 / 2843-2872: 1.06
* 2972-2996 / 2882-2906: 1.09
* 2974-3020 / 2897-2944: 1.24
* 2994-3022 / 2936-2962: 1.38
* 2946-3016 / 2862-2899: 1.08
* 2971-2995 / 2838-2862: 1.06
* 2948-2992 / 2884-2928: 1.06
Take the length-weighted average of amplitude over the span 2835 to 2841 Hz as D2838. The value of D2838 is 145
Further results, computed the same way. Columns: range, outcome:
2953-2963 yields 152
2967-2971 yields 154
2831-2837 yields 146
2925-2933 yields 132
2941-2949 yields 84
